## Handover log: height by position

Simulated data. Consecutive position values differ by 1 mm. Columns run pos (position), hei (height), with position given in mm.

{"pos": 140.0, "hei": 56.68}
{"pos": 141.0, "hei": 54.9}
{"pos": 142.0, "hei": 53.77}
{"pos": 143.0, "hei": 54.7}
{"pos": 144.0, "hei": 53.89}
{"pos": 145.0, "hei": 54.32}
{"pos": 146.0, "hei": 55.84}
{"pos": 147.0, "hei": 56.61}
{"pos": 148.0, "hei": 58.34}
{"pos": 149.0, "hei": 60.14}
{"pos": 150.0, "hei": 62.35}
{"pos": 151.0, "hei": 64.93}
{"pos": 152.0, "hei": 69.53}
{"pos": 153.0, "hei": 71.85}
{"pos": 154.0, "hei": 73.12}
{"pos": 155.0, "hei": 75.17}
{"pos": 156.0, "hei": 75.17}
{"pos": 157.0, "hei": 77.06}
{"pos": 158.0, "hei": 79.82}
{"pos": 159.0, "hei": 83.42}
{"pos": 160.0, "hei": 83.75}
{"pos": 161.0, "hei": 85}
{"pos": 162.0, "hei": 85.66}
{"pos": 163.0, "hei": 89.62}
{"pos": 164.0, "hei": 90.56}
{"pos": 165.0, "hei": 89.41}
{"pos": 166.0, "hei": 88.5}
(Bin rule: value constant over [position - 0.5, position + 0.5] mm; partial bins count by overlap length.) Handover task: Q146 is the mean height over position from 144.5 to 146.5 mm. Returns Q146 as 55.1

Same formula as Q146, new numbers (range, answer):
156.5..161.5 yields 81.8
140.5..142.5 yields 54.3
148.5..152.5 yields 64.2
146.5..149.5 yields 58.4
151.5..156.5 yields 73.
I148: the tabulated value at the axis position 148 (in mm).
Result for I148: 58.34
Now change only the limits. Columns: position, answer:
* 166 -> 88.5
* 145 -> 54.32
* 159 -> 83.42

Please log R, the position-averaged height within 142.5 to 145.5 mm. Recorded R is 54.3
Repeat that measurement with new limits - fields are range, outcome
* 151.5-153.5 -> 70.7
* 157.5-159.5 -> 81.6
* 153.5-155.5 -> 74.1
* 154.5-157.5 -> 75.8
